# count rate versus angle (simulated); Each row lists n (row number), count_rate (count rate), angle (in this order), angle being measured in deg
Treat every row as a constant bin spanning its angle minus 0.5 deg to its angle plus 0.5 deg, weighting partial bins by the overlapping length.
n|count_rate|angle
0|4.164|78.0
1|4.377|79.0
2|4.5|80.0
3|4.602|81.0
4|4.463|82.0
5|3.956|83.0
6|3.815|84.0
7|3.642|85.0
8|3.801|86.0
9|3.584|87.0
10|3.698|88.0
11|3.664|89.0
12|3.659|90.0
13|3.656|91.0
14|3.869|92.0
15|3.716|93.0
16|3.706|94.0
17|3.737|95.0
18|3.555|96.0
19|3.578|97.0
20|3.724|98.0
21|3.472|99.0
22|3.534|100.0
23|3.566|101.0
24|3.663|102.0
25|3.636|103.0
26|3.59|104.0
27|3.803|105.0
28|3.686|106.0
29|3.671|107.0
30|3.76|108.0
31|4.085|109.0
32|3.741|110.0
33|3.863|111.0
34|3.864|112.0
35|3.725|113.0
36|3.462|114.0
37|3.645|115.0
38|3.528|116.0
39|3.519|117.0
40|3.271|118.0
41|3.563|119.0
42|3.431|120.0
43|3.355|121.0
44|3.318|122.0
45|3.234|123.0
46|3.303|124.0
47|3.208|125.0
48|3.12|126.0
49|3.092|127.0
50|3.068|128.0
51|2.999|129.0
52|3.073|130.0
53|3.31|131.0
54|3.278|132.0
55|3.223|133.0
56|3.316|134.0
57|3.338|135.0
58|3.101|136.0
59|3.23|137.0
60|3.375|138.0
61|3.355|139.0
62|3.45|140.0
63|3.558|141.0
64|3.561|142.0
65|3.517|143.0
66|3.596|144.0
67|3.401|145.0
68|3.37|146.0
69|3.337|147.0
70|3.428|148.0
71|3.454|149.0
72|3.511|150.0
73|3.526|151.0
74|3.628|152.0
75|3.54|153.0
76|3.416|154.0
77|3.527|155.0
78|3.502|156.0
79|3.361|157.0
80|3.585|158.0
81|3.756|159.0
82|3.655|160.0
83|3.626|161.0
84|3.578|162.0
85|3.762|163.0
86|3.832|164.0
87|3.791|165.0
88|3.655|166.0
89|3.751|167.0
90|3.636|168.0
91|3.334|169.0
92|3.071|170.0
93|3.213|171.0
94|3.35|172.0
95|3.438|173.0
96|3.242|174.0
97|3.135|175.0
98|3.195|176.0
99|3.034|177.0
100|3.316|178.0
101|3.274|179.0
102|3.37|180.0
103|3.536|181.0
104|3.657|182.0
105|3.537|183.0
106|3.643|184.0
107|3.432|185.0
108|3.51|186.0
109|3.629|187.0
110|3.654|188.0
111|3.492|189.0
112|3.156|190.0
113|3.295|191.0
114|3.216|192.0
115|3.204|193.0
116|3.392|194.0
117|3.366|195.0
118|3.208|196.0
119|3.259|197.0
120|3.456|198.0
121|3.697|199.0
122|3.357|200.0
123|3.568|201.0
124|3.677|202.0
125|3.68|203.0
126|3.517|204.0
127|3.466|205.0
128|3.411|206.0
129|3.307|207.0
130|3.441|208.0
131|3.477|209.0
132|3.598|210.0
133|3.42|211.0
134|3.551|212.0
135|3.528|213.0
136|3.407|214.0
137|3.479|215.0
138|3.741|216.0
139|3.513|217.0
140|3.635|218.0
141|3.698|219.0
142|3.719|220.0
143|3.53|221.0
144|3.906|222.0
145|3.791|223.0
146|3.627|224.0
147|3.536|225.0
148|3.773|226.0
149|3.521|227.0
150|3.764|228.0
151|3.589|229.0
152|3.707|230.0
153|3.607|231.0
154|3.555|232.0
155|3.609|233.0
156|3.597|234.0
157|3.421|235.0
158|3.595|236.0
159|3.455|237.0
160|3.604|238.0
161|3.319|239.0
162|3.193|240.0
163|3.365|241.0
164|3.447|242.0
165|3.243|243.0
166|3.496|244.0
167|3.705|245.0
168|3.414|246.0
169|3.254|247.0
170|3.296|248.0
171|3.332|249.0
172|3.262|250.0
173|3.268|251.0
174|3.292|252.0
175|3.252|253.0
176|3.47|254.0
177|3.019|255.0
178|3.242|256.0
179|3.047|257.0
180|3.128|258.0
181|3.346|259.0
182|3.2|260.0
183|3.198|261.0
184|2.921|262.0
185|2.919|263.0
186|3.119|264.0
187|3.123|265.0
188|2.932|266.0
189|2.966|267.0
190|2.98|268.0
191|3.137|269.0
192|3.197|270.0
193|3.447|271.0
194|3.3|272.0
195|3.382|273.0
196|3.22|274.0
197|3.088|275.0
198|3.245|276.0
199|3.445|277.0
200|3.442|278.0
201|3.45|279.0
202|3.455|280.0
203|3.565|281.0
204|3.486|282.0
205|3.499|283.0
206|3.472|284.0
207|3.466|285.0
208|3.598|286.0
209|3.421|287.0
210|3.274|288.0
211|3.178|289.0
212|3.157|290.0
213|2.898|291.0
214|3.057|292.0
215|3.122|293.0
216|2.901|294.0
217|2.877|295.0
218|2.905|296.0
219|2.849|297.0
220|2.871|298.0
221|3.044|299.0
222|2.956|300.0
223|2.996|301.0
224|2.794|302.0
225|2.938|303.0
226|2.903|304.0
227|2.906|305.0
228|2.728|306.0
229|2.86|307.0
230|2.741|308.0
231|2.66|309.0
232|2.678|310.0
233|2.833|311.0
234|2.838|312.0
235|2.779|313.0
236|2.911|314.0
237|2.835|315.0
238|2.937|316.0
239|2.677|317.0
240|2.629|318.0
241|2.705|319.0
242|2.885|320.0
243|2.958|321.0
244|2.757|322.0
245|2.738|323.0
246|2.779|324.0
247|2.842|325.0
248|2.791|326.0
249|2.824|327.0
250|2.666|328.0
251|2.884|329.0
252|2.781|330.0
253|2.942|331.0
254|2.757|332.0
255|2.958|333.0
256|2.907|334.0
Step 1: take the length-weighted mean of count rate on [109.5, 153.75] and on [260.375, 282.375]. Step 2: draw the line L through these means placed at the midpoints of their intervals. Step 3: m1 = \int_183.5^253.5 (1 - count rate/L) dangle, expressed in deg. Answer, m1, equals -4.1 deg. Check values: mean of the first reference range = 3.4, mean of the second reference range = 3.23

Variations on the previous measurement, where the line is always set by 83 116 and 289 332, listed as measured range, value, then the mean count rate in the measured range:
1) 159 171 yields -0.6 deg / 3.6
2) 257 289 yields -2.8 deg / 3.27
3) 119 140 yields 1.9 deg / 3.25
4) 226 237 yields -1.5 deg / 3.6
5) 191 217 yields -1.4 deg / 3.45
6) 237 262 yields -1.6 deg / 3.3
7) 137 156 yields 0.2 deg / 3.47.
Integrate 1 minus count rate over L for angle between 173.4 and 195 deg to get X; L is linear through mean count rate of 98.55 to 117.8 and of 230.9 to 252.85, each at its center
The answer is 0.9 deg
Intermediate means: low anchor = 3.67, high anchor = 3.42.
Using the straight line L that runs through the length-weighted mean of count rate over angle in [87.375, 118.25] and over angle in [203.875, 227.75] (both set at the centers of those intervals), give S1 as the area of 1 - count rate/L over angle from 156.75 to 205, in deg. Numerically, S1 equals 1.9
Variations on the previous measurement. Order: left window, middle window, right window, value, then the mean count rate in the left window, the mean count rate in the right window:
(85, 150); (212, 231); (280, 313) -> -2.32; 3.5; 3.05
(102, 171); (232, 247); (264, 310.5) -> -1.03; 3.48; 3.12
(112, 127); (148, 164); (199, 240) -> -0.46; 3.41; 3.56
